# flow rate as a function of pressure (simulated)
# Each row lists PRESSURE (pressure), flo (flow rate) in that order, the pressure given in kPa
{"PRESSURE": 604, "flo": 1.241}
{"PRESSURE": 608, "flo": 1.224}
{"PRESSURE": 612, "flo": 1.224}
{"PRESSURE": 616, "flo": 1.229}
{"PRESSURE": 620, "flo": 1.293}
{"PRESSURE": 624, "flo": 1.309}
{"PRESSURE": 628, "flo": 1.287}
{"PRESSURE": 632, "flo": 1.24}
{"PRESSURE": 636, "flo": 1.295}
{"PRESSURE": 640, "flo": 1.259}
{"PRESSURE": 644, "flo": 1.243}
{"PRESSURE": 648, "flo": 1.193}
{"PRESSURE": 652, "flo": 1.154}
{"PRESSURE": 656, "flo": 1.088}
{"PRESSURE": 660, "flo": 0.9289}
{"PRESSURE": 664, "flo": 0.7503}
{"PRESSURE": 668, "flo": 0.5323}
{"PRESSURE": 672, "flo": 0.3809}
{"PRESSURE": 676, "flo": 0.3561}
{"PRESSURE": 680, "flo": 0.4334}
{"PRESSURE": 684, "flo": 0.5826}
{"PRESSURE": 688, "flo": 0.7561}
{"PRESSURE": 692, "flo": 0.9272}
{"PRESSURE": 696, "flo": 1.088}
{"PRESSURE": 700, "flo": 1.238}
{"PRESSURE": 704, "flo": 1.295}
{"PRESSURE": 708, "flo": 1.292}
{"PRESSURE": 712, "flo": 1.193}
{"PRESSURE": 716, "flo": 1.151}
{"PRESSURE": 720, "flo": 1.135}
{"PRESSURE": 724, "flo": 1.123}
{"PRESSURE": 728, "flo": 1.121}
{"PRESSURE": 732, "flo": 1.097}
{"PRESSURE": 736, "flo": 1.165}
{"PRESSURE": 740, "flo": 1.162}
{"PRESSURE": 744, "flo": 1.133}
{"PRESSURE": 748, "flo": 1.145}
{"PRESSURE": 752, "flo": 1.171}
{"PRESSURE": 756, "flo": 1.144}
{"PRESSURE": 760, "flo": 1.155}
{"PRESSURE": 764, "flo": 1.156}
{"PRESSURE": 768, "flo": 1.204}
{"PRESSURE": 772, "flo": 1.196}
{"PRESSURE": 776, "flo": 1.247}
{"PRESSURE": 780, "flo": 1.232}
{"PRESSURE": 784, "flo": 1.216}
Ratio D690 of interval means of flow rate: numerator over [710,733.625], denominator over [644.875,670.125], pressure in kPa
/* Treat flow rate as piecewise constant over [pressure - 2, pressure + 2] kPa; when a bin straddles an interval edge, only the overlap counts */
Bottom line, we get 1.19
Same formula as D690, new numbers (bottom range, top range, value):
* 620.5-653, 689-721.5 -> 0.92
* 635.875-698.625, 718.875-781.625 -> 1.34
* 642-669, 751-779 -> 1.18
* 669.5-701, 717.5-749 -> 1.62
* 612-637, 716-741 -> 0.89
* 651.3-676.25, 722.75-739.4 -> 1.51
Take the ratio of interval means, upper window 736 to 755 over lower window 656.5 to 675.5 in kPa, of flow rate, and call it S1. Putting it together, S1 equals 1.7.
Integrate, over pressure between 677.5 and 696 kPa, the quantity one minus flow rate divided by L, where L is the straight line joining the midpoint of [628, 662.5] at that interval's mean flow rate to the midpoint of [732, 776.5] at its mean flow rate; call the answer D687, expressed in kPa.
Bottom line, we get 7.3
